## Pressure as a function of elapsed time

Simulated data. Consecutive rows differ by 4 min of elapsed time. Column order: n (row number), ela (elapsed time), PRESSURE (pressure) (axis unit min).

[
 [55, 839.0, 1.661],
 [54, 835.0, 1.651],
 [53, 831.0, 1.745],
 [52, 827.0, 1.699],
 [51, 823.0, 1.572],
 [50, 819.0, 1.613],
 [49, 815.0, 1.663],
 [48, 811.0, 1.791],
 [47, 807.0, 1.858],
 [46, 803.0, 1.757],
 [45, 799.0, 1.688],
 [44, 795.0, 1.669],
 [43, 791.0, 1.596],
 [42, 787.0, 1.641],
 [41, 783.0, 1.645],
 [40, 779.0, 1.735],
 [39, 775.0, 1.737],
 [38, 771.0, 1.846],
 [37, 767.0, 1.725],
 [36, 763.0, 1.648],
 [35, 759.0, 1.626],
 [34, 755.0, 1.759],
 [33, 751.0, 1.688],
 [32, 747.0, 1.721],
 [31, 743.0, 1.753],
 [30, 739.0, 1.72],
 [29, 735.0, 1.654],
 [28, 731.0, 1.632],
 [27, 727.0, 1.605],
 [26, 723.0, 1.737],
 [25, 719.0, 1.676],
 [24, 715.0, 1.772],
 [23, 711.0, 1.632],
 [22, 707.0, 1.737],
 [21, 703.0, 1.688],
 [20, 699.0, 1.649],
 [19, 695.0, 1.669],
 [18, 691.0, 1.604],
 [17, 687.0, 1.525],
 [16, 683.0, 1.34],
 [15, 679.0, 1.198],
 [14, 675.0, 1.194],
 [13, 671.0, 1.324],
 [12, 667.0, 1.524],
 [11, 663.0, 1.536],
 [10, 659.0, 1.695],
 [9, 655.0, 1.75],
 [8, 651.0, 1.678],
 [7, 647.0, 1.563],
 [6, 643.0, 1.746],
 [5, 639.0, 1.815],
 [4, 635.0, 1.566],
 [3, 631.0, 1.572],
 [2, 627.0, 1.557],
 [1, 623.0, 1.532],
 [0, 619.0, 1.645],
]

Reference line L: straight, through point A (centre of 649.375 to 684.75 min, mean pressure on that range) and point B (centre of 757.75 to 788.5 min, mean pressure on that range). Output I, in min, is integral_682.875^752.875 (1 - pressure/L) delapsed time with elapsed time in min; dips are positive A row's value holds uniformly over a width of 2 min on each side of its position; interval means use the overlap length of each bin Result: -3.7 min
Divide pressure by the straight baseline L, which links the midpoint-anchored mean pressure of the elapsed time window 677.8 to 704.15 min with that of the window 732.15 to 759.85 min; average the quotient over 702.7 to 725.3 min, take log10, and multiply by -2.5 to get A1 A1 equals -0.07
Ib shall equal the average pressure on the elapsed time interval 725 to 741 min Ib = 1.65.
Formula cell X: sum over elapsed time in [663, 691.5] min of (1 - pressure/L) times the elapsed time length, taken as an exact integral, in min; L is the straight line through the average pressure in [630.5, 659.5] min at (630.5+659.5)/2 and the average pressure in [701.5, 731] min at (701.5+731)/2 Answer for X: 5.0 min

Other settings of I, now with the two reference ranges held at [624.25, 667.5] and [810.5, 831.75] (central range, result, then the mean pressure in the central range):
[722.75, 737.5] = 0.0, 1.65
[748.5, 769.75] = -0.5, 1.7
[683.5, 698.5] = 0.6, 1.58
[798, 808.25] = -0.6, 1.77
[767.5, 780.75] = -0.9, 1.77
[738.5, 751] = -0.5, 1.73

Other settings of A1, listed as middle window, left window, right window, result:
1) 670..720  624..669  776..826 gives 0.08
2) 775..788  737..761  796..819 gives 0.02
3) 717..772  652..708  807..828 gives -0.06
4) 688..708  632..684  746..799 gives -0.04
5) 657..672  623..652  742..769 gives 0.08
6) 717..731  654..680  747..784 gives -0.04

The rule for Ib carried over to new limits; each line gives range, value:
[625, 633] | 1.56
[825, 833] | 1.72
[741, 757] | 1.73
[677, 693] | 1.42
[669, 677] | 1.26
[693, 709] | 1.69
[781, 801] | 1.65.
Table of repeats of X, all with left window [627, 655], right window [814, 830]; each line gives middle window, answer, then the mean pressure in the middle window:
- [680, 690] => 1.37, 1.43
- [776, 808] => -0.98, 1.69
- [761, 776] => -0.85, 1.74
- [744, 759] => -0.59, 1.71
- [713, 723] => -0.46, 1.73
